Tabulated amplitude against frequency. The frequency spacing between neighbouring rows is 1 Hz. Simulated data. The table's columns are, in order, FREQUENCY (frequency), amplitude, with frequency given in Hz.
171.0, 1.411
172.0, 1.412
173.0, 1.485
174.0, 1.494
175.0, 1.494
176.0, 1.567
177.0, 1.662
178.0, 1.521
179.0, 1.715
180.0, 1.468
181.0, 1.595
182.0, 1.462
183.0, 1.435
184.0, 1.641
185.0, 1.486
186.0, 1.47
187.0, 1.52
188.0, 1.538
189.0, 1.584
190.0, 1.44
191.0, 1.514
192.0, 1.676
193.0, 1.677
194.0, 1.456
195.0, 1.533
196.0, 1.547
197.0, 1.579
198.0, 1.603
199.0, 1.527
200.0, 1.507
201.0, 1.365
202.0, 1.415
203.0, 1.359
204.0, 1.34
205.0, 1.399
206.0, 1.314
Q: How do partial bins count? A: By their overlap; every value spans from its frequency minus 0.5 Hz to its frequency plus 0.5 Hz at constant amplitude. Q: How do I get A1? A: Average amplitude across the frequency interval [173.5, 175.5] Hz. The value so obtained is 1.49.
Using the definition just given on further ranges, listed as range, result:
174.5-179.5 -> 1.59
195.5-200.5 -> 1.55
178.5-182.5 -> 1.56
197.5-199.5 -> 1.56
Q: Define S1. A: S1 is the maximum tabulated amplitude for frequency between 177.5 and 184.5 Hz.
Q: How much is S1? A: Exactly 1.715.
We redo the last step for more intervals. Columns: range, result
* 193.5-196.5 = 1.547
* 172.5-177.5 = 1.662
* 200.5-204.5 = 1.415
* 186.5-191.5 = 1.584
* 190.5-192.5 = 1.676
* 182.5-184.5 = 1.641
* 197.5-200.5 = 1.603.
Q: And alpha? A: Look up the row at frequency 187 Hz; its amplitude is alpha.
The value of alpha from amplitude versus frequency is 1.52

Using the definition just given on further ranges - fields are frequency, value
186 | 1.47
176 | 1.567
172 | 1.412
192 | 1.676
